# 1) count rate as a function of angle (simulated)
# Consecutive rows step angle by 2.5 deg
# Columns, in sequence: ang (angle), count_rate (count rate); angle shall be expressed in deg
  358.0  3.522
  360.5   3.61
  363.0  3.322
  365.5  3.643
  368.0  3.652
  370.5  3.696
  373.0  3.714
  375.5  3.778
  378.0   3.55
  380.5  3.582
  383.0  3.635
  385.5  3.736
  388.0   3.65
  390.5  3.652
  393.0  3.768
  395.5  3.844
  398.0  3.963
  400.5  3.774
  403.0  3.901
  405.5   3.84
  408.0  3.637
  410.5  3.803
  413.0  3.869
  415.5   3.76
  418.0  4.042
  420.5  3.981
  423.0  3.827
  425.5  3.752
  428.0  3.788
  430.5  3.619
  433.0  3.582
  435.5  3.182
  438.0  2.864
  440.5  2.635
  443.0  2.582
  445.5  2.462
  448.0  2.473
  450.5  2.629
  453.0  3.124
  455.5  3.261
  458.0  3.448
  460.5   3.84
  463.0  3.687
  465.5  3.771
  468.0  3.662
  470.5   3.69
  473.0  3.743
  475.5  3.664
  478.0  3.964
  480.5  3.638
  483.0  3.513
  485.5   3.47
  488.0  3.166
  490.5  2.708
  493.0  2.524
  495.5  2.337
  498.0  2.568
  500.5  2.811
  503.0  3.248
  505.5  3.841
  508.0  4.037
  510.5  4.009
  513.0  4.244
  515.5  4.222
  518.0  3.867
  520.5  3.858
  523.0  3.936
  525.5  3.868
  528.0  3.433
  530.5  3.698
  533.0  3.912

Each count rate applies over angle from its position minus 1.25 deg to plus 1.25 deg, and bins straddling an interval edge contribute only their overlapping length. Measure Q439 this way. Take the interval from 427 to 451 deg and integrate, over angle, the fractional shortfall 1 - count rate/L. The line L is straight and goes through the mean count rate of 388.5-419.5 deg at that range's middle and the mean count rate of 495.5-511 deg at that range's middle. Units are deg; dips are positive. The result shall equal 4.3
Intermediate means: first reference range 3.82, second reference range 3.3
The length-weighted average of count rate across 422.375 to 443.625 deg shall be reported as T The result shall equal 3.32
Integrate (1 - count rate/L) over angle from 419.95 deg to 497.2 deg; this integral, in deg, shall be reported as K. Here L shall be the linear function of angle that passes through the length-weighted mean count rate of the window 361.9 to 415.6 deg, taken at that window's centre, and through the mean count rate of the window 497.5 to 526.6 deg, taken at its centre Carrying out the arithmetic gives 8.9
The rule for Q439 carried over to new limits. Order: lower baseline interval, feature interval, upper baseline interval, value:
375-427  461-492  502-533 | 2.2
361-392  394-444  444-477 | -1.8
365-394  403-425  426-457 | -3.5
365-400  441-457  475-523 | 3.6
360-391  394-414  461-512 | -1.4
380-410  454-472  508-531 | 1.1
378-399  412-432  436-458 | -4.0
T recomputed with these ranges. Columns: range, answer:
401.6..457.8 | 3.39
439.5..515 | 3.3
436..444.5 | 2.73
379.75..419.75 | 3.78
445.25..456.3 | 2.8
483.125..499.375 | 2.85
